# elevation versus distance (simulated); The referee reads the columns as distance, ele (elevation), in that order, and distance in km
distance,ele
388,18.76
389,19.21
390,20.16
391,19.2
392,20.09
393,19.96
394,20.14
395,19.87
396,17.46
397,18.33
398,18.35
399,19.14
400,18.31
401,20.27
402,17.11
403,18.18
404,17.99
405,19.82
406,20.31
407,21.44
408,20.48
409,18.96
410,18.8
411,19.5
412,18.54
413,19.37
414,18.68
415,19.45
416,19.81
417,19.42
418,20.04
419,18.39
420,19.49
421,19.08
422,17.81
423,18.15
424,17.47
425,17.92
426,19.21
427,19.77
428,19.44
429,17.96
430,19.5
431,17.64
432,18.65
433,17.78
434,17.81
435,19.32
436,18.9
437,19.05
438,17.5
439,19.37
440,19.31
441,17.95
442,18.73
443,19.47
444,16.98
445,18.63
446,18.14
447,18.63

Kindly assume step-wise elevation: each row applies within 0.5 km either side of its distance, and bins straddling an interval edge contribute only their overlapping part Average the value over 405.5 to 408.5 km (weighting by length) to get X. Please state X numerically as 20.7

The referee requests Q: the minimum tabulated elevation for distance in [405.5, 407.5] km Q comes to 20.31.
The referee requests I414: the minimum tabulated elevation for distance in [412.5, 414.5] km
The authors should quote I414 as 18.68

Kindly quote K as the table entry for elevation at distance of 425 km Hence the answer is 17.92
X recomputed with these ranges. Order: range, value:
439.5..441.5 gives 18.6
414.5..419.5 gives 19.4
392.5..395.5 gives 20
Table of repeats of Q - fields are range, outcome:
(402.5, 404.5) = 17.99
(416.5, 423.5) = 17.81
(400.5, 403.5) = 17.11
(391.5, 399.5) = 17.46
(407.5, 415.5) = 18.54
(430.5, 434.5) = 17.64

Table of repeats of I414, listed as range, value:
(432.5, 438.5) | 17.5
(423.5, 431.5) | 17.47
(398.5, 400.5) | 18.31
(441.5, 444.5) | 16.98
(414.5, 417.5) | 19.42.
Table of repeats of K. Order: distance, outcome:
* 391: 19.2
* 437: 19.05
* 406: 20.31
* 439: 19.37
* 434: 17.81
